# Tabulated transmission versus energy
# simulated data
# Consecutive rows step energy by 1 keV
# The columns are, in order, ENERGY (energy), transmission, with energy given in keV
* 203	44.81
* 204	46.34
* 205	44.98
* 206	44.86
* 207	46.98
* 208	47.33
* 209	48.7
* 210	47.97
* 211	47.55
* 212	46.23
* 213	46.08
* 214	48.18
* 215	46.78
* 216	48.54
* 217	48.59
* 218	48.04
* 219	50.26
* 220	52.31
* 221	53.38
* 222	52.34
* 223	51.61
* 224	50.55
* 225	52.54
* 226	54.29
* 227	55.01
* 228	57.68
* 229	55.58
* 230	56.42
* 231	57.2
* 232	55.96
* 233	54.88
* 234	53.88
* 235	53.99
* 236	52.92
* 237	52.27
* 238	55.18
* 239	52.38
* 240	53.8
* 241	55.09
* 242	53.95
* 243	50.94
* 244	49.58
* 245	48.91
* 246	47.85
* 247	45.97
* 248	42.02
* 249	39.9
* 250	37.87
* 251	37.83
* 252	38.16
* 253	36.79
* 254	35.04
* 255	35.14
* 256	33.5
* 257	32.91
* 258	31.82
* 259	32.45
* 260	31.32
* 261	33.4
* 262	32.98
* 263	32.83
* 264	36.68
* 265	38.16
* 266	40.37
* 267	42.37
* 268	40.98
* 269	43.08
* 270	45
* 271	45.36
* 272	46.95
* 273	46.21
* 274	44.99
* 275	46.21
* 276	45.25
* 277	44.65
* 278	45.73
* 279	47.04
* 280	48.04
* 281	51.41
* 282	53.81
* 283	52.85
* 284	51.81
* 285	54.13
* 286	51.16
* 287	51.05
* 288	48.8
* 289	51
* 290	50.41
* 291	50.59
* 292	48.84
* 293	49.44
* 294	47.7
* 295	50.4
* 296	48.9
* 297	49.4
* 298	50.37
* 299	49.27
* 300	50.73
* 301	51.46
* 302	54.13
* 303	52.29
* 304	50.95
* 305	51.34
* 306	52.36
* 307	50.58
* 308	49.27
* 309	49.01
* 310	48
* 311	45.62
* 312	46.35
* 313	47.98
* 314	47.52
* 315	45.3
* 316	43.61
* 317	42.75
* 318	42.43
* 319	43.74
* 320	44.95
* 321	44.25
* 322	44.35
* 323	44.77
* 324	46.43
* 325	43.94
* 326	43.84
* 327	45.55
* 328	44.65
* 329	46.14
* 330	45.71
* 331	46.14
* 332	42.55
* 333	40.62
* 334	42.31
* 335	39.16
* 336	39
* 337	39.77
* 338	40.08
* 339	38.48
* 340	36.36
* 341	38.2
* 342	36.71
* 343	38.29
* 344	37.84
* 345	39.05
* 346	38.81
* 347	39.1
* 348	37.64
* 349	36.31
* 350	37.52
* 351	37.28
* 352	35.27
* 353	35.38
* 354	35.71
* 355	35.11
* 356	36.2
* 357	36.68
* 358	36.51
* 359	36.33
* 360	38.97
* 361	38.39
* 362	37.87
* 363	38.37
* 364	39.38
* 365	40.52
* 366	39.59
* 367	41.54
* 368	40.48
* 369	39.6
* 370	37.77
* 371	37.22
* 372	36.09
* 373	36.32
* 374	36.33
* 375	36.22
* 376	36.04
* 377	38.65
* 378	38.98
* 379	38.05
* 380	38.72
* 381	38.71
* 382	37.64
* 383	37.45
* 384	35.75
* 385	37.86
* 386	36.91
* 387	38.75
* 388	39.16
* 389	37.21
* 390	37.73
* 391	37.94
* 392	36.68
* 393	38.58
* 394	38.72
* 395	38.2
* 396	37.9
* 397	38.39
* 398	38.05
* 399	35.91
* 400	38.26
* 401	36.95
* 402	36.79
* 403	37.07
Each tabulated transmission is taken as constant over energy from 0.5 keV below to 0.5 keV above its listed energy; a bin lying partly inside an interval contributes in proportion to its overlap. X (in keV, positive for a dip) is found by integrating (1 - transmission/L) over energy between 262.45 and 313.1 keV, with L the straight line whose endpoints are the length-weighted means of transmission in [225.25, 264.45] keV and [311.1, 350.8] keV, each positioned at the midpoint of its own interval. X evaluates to -4.8 keV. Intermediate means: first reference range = 45.6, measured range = 47.9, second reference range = 42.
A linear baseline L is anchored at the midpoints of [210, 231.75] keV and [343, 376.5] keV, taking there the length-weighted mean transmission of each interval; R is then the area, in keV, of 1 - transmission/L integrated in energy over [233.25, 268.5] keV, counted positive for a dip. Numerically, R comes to 4.3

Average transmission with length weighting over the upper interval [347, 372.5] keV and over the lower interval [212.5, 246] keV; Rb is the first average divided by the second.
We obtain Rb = 0.7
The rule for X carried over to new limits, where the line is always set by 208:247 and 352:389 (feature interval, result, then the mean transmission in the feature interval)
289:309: -2.6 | 50.4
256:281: 3.6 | 40.7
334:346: 0.6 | 38.6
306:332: -1.9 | 45.8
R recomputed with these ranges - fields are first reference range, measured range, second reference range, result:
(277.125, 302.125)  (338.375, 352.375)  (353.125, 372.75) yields 1.1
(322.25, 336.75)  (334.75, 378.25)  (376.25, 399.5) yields 3.3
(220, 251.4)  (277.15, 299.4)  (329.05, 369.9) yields -2.2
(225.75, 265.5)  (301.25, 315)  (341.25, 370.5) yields -2.8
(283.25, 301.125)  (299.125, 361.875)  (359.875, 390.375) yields 3.0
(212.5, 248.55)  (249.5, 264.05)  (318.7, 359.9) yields 4.3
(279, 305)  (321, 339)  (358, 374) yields 0.5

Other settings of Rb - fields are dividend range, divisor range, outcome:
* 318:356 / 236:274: 0.96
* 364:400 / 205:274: 0.82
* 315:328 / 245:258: 1.14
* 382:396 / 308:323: 0.83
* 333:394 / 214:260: 0.79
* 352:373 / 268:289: 0.79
